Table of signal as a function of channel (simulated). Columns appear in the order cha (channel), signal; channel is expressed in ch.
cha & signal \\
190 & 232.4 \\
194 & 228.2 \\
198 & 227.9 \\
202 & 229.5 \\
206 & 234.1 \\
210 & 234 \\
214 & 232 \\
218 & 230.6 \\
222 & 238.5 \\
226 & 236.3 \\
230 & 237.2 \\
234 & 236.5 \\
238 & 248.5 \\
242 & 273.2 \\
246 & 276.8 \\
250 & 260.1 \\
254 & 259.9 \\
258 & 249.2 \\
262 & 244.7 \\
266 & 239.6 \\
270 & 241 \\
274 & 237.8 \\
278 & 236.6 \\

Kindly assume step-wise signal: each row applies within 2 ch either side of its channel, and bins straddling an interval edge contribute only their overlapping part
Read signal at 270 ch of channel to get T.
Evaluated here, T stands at 241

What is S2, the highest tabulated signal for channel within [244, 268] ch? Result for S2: 276.8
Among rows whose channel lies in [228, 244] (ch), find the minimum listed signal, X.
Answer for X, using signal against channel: 236.5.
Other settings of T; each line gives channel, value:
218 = 230.6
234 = 236.5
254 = 259.9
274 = 237.8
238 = 248.5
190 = 232.4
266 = 239.6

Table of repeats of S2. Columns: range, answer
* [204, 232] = 238.5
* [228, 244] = 273.2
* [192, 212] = 234.1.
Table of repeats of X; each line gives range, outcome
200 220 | 229.5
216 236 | 230.6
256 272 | 239.6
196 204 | 227.9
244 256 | 259.9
